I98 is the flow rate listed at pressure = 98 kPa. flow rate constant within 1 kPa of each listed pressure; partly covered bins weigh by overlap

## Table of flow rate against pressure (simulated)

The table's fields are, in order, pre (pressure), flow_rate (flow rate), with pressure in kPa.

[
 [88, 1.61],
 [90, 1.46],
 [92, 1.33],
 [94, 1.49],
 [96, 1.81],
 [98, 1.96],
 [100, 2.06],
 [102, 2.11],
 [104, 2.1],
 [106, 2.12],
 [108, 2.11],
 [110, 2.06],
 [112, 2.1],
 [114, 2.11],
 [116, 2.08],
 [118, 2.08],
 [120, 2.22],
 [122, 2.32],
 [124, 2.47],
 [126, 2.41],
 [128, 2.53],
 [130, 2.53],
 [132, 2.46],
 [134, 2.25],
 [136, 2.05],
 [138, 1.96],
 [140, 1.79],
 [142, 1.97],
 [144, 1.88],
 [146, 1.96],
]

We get 1.96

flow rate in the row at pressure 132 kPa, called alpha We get 2.46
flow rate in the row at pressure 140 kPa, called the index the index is 1.79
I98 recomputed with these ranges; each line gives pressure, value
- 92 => 1.33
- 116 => 2.08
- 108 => 2.11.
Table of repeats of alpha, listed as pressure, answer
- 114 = 2.11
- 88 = 1.61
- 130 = 2.53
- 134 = 2.25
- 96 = 1.81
